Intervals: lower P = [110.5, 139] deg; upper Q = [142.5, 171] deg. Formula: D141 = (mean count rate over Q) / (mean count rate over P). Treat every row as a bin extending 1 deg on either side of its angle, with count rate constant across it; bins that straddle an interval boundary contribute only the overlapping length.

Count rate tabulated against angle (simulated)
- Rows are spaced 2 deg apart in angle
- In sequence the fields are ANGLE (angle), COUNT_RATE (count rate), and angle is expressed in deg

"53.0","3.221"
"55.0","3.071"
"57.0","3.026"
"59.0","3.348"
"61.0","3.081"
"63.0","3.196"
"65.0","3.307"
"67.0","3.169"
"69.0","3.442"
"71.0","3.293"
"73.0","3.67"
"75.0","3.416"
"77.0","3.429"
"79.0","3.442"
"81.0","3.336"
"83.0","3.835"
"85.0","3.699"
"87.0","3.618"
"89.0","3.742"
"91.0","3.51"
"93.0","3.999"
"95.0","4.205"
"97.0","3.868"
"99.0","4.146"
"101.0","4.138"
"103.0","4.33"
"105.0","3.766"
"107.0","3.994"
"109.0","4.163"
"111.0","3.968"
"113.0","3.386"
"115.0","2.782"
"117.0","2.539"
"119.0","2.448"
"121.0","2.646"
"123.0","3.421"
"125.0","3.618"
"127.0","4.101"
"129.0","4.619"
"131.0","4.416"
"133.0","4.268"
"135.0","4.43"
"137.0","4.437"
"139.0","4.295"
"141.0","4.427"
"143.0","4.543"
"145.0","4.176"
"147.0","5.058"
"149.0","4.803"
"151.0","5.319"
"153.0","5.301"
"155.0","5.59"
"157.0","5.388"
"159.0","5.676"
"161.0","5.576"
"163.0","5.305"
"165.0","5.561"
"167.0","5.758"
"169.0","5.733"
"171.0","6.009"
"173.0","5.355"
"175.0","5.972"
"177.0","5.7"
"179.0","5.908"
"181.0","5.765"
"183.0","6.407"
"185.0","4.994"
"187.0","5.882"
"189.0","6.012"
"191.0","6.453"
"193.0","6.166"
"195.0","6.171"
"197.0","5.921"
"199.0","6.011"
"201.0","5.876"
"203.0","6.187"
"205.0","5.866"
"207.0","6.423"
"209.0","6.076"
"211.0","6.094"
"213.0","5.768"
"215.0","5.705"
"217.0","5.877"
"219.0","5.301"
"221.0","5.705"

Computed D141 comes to 1.4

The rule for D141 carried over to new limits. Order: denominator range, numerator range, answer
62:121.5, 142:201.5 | 1.58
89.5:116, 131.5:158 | 1.23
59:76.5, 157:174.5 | 1.69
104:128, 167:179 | 1.69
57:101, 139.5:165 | 1.43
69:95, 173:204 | 1.65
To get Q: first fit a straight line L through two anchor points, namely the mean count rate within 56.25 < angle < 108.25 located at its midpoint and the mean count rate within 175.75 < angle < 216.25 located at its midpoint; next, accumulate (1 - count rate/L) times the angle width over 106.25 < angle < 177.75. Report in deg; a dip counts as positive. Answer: 4.7 deg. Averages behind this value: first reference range 3.62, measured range 4.58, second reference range 5.97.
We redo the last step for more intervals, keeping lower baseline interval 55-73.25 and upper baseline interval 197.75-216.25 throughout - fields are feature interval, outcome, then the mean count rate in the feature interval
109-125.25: 4.27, 3.14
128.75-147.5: 0.92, 4.45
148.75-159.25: -0.80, 5.36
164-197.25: -2.29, 5.87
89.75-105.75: -0.39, 3.99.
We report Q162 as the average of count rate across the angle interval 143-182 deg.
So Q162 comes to 5.45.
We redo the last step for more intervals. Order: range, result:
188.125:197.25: 6.16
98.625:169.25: 4.38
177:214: 5.99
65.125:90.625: 3.5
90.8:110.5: 4.03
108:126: 3.22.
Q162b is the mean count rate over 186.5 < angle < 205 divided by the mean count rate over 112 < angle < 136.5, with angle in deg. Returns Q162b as 1.70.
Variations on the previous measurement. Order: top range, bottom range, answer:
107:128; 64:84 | 0.97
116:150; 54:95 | 1.16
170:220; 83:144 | 1.54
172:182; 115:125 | 2.01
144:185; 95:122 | 1.54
